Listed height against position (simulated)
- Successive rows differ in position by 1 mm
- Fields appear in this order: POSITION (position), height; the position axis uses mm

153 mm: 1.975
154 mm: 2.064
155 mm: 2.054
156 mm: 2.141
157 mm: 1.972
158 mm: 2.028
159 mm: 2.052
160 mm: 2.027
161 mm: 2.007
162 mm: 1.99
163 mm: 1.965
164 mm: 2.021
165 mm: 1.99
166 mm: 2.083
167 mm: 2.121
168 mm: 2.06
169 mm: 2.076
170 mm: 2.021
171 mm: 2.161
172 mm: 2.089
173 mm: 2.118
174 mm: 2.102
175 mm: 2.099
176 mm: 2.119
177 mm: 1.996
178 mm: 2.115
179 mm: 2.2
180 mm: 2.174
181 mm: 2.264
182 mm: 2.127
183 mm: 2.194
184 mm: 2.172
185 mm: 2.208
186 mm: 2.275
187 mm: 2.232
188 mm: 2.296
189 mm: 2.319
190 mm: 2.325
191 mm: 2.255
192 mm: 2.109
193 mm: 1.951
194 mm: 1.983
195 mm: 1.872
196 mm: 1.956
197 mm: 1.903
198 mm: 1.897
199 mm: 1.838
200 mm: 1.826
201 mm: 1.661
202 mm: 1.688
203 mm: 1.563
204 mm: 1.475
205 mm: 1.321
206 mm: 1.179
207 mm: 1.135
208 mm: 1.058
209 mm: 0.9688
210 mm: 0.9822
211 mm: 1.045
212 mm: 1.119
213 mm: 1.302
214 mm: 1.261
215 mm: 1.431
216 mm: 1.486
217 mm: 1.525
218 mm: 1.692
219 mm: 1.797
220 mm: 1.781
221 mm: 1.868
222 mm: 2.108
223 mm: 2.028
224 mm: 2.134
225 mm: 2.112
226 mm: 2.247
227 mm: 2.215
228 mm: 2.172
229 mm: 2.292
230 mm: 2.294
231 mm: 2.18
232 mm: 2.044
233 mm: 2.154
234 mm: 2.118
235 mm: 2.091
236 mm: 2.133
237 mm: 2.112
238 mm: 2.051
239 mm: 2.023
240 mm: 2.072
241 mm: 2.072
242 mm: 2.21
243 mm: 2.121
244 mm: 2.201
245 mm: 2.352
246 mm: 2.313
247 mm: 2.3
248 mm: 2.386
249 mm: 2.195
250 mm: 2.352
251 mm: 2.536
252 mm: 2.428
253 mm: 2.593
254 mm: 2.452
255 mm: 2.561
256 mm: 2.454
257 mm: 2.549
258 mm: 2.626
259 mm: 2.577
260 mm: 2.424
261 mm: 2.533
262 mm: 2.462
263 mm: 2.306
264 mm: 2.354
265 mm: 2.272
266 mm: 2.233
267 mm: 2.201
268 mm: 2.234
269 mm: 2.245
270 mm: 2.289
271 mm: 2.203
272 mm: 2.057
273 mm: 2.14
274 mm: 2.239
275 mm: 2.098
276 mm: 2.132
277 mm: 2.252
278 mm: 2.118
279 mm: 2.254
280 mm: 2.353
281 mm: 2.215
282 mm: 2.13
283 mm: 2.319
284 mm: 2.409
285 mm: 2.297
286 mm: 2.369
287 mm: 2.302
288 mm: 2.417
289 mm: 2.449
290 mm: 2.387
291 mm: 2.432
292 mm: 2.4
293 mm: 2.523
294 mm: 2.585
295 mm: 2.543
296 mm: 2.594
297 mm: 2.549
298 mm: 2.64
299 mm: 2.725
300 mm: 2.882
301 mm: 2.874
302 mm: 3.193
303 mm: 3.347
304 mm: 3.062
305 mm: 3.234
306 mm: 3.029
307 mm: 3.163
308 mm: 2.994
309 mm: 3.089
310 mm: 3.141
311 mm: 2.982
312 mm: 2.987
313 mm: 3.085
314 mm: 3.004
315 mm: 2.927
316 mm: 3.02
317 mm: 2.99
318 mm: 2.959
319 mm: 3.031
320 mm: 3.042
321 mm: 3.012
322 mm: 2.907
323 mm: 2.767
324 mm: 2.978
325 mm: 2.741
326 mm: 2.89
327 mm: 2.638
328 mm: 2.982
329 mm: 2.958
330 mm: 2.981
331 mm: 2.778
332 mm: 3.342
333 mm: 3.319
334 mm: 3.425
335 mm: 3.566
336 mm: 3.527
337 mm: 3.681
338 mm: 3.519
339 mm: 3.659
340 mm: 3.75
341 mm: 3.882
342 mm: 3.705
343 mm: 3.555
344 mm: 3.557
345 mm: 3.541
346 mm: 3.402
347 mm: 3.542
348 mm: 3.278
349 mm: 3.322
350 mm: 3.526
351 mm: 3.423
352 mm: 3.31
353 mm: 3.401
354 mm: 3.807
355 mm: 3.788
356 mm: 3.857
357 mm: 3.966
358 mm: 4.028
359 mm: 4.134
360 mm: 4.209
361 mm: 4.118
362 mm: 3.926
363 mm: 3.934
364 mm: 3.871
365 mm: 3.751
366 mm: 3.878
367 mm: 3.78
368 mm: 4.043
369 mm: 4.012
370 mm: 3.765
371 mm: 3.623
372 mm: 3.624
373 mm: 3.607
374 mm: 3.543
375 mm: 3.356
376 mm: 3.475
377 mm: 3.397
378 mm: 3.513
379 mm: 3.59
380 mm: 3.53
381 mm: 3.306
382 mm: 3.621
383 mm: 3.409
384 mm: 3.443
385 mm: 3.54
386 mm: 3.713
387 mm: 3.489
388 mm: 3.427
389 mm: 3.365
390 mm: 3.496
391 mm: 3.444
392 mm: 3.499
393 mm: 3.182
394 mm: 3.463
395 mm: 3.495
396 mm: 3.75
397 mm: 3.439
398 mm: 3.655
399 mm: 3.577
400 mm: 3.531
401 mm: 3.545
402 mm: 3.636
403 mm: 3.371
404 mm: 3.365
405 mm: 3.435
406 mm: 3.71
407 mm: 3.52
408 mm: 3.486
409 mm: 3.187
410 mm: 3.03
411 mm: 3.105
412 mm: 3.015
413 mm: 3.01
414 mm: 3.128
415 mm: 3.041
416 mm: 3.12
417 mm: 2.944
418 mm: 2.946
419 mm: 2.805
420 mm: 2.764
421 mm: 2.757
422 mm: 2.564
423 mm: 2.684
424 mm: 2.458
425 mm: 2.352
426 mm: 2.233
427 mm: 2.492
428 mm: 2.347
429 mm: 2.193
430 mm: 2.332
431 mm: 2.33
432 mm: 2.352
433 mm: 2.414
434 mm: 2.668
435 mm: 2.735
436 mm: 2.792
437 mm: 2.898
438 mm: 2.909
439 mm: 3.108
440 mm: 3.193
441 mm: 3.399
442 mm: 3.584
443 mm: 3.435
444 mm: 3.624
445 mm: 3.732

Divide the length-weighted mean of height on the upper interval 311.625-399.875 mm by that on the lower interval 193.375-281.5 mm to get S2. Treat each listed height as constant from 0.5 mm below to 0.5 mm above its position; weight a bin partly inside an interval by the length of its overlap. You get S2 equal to 1.71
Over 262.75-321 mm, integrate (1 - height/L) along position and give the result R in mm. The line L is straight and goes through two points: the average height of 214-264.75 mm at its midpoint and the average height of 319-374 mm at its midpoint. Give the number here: 5.05 mm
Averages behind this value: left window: 2.18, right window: 3.51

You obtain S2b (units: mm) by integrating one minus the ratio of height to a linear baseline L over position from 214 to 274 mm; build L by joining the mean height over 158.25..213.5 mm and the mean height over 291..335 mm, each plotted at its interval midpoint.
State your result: 4.8 mm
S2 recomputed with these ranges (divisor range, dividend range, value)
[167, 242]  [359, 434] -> 1.72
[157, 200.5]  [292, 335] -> 1.42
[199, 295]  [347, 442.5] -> 1.59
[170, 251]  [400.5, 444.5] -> 1.52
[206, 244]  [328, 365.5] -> 1.98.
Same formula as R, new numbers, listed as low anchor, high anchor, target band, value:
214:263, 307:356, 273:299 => 3.5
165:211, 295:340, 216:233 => 1.7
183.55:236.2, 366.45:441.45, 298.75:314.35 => -3.4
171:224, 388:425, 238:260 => -1.8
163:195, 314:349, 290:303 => 1.3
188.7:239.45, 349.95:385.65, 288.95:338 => 1.2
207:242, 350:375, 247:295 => 2.3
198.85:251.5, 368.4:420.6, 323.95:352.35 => -4.4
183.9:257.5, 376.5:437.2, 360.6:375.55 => -4.7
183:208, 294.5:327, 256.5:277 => 1.8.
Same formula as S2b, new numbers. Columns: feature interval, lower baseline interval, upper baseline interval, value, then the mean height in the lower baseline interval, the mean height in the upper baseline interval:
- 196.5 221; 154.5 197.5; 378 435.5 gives 8.5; 2.1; 3.13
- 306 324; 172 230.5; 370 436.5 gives -2.8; 1.86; 3.17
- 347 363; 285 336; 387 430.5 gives -4.0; 2.89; 3.12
